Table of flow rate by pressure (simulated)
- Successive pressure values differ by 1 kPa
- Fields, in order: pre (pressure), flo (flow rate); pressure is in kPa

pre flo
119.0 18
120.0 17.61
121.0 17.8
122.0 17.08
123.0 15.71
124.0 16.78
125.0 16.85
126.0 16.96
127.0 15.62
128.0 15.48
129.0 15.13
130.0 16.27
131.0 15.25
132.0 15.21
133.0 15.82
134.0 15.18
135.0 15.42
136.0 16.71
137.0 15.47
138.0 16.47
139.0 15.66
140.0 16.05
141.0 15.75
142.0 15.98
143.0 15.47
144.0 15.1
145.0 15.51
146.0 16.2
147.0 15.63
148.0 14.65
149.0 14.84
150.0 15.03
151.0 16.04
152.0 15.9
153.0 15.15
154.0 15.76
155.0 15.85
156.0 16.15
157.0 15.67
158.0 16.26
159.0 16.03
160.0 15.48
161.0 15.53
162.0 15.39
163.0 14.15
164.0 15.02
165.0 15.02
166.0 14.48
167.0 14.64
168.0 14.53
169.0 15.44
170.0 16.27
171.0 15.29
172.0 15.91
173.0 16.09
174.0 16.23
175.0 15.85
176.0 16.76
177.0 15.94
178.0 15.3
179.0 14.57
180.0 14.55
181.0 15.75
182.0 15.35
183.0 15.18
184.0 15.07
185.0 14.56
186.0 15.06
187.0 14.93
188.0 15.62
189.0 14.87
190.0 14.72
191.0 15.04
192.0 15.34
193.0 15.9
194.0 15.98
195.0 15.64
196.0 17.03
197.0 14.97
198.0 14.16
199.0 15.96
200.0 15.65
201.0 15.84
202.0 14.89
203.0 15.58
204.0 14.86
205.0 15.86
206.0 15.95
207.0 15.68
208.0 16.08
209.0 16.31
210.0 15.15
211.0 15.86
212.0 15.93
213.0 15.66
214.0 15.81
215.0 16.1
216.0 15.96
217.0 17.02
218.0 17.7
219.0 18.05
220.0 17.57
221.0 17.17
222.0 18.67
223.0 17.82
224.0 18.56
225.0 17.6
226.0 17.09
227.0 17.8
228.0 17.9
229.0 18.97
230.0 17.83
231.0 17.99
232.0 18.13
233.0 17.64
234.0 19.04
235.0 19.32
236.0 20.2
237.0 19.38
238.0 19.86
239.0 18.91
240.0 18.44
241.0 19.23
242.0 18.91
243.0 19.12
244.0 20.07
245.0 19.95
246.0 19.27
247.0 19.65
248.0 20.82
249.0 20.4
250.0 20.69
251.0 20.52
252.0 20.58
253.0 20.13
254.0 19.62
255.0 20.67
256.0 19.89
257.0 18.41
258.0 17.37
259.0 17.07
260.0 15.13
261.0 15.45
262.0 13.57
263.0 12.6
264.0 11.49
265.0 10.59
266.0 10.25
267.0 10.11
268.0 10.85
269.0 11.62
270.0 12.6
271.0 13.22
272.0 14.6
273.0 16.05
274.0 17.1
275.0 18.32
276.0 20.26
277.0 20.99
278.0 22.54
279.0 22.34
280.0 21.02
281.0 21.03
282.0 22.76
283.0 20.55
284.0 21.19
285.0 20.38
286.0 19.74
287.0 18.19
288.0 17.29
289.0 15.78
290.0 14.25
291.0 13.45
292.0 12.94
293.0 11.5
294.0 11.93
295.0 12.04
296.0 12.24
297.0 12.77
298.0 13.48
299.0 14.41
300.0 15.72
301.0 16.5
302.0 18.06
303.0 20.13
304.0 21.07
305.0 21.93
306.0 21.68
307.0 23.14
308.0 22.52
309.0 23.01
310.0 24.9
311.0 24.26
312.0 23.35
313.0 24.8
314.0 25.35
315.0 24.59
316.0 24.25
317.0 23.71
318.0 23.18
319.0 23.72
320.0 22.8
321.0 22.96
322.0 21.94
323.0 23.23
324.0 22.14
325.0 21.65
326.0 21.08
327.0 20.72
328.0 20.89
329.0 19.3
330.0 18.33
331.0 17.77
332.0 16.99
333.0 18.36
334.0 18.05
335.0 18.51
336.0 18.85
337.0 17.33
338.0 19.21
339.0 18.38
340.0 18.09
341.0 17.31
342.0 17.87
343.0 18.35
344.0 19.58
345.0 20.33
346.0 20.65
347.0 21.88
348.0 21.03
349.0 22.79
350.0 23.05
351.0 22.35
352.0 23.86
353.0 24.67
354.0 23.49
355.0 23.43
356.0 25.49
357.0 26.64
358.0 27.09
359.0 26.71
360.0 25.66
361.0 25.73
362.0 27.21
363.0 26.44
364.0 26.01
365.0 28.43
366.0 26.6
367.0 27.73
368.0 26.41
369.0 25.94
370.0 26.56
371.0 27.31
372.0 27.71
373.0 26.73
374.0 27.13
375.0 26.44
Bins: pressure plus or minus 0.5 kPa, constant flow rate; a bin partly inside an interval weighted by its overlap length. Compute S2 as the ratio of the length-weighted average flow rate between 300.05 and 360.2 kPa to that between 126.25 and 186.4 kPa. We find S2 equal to 1.39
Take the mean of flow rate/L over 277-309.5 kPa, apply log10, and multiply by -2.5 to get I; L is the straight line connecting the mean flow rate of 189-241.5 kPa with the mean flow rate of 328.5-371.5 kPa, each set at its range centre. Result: 0.12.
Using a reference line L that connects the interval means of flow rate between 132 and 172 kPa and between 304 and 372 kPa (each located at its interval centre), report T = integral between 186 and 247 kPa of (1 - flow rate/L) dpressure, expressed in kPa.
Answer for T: 3.3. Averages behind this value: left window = 15.5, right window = 22.7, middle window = 17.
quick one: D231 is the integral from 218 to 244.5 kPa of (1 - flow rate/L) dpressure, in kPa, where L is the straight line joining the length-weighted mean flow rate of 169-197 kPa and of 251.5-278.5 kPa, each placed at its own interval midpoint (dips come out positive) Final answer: -4.6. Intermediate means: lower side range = 15.5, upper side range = 16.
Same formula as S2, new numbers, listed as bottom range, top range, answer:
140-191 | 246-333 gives 1.21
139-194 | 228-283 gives 1.16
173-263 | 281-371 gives 1.23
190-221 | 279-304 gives 1.05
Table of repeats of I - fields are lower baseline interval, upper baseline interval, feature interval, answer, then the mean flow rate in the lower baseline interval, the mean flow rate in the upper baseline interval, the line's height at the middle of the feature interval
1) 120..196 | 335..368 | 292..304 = 0.39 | 15.6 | 22.9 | 20.9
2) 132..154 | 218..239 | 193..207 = 0.12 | 15.6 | 18.3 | 17.4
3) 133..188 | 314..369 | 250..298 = 0.20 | 15.5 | 22.3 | 19.8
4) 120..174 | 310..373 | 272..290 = 0.06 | 15.7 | 22.8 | 20.6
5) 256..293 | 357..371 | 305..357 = 0.06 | 16.4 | 26.7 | 22.9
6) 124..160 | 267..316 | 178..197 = 0.08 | 15.7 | 18.3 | 16.5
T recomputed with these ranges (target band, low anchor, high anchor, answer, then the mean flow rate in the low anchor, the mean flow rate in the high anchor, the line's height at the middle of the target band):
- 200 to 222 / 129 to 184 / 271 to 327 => 1.2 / 15.5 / 19.6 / 17.1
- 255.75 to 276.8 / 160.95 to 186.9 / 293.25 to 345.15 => 4.1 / 15.3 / 19.8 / 18.2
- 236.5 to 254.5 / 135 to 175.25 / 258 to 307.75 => -4.0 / 15.6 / 16.4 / 16.2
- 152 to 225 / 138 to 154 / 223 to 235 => 4.7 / 15.6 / 18.1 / 16.9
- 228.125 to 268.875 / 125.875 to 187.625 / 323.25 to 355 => 0.4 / 15.5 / 20.2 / 17.9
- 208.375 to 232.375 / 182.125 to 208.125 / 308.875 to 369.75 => -0.8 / 15.4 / 22.5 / 16.6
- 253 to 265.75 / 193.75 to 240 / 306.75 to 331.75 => 2.1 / 17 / 22.5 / 19.3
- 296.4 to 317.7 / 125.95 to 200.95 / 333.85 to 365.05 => -0.1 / 15.5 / 22.3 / 20.7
